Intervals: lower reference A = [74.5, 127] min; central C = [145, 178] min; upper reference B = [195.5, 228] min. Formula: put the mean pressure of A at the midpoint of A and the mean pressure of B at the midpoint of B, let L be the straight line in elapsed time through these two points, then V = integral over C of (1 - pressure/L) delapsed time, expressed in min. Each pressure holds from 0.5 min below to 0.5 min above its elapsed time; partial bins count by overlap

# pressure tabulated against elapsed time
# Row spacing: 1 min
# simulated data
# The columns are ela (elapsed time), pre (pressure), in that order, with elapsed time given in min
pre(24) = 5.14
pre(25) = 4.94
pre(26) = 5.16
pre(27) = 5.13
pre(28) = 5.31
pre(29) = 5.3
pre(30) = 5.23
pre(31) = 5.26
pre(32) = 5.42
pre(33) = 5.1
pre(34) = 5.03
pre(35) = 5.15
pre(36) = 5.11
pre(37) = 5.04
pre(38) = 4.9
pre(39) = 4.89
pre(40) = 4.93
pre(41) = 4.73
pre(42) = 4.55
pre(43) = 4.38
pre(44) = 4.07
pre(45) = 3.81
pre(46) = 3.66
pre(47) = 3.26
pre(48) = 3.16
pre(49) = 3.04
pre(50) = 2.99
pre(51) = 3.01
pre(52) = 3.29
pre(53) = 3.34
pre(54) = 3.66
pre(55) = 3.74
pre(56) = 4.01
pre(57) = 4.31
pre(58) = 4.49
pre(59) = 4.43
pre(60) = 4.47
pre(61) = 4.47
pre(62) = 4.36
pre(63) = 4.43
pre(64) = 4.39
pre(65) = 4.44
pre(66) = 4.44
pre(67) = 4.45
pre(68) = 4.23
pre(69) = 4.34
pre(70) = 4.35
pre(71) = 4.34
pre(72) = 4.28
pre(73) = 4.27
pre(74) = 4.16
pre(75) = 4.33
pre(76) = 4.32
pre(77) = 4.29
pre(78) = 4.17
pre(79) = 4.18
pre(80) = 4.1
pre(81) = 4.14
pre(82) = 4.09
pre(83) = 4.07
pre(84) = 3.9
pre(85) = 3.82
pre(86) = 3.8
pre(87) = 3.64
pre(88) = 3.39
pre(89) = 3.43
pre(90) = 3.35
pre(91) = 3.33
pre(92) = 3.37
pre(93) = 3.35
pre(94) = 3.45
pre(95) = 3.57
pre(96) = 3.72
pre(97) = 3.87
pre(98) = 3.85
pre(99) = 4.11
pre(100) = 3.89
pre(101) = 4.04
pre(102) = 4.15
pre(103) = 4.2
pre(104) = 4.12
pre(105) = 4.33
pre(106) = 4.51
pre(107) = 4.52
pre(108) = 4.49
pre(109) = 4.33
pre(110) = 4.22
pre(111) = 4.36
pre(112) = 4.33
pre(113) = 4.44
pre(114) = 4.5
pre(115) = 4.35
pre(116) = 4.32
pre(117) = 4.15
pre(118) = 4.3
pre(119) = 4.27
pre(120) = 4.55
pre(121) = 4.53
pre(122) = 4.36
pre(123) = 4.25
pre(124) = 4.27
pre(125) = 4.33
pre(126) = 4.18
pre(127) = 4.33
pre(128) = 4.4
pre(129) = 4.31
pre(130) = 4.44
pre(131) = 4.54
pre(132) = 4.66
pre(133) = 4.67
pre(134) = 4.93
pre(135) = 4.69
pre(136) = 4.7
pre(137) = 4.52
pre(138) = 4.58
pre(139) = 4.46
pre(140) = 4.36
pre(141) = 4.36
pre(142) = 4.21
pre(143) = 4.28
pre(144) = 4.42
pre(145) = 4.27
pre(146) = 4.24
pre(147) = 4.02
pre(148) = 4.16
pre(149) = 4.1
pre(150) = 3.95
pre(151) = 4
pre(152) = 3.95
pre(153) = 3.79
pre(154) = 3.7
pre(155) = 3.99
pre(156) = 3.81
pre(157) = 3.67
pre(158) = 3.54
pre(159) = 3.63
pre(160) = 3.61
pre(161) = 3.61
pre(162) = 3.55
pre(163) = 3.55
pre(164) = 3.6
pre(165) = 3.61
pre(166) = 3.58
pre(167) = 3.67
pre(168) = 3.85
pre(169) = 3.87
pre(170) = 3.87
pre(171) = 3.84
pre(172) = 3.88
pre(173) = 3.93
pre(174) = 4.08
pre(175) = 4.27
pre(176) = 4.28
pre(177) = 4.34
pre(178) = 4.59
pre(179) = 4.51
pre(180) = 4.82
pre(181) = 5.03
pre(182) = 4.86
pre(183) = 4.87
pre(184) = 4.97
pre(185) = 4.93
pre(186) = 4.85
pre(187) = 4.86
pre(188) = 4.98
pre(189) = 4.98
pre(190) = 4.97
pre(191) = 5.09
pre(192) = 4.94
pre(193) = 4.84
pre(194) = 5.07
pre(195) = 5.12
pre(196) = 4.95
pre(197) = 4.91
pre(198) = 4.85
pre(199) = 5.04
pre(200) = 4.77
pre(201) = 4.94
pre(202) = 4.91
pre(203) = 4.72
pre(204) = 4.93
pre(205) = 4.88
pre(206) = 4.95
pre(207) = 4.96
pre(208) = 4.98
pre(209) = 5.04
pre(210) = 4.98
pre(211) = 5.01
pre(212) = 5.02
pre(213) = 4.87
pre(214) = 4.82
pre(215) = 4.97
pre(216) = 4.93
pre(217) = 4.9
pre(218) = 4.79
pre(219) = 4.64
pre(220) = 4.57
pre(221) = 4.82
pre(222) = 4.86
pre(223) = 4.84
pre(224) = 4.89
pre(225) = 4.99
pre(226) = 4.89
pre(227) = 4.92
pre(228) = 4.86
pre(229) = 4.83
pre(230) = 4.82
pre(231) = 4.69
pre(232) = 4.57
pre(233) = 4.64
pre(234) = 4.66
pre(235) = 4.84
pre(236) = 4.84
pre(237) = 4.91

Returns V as 4.7 min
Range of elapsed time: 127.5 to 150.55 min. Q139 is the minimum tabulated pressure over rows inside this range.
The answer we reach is 3.95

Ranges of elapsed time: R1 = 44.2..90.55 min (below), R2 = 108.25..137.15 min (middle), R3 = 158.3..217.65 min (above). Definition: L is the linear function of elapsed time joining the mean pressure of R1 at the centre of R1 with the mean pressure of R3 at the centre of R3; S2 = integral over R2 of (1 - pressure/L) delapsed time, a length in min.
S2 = -1.2 min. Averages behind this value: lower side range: 3.97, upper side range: 4.56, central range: 4.42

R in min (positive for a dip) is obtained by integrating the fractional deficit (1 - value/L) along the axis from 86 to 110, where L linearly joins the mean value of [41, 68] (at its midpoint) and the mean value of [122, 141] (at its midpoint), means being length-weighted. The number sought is 2.15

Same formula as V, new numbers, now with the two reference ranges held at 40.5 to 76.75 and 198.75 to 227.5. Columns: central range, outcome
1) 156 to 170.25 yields 3.0 min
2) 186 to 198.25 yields -0.5 min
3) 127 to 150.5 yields 0.4 min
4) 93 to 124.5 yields 1.0 min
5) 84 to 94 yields 1.7 min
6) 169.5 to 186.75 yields 0.8 min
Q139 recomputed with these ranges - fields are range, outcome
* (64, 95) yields 3.33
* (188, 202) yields 4.77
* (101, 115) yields 4.04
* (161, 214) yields 3.55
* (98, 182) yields 3.54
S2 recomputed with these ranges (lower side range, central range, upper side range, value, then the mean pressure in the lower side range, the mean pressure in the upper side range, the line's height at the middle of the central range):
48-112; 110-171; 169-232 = 3.1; 4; 4.77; 4.39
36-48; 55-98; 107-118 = 3.1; 4.36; 4.35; 4.36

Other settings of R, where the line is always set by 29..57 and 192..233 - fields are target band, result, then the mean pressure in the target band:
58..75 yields -0.1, 4.37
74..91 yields 1.9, 3.93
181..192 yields -0.4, 4.94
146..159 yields 2.1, 3.89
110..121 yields 0.4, 4.36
